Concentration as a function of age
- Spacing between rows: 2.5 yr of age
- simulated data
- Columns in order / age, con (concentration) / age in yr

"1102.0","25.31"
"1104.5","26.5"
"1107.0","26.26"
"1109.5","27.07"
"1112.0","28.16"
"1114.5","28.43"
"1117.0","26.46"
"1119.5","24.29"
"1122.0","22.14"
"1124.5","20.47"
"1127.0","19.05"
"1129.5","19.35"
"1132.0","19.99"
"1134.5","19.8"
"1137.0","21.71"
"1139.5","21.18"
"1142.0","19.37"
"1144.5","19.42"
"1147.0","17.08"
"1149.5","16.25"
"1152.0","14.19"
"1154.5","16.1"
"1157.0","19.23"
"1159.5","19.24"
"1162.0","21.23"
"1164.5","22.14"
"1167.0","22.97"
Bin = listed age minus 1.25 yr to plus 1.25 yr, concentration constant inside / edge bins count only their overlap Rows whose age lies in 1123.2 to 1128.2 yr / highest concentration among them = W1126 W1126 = 20.47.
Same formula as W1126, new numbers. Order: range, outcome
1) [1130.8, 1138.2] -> 21.71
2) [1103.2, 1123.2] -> 28.43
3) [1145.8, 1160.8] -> 19.24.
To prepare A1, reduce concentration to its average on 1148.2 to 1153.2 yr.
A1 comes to 15.2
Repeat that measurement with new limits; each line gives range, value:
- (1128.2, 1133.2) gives 19.7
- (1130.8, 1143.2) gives 20.4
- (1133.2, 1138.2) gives 20.7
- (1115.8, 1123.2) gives 24.3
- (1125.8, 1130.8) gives 19.2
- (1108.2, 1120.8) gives 26.9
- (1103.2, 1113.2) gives 27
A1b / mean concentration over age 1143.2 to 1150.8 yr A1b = 17.6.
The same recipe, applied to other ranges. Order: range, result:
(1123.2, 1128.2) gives 19.8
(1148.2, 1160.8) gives 17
